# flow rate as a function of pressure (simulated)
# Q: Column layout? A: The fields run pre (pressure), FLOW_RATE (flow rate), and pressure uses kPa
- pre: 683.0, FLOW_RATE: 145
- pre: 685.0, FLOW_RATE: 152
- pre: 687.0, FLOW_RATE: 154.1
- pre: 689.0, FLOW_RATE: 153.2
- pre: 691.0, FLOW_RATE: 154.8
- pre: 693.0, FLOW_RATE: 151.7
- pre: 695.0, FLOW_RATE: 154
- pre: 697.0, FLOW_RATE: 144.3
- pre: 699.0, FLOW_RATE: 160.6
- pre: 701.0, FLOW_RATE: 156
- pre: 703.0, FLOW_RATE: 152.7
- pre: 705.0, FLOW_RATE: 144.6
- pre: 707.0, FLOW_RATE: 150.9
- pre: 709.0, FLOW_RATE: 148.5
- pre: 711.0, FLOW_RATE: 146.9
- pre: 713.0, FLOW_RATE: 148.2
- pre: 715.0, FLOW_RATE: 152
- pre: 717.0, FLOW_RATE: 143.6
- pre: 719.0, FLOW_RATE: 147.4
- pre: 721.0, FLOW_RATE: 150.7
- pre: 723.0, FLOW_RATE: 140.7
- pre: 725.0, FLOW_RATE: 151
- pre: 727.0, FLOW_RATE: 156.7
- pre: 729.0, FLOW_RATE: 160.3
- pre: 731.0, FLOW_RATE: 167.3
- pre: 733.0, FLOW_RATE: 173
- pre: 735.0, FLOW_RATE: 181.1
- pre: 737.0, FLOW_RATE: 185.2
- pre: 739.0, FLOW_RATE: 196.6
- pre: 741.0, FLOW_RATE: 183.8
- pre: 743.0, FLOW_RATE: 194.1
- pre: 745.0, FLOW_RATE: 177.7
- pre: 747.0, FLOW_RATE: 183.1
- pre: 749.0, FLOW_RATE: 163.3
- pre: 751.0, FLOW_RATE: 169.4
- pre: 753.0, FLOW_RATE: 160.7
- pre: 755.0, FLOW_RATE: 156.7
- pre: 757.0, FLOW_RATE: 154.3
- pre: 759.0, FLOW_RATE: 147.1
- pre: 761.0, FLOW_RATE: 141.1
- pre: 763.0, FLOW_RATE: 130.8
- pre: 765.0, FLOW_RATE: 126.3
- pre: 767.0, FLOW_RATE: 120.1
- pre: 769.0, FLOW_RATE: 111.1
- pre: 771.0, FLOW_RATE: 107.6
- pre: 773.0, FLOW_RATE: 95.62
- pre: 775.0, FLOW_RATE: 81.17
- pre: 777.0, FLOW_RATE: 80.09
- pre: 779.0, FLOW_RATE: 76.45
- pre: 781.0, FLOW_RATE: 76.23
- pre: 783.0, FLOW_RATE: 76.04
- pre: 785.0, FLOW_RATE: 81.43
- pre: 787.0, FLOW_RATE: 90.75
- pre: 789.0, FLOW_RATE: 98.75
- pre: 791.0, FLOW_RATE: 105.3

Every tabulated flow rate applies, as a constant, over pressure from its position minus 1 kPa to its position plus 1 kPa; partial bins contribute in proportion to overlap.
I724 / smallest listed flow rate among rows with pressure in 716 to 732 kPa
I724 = 140.7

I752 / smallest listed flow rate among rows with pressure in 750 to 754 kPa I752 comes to 160.7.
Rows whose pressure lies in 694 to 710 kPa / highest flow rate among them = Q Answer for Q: 160.6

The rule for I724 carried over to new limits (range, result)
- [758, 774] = 95.62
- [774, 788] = 76.04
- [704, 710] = 144.6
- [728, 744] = 160.3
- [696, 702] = 144.3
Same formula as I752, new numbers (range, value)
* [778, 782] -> 76.23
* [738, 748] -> 177.7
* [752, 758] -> 154.3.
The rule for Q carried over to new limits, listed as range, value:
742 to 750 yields 194.1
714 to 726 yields 152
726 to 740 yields 196.6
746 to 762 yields 183.1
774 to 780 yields 81.17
